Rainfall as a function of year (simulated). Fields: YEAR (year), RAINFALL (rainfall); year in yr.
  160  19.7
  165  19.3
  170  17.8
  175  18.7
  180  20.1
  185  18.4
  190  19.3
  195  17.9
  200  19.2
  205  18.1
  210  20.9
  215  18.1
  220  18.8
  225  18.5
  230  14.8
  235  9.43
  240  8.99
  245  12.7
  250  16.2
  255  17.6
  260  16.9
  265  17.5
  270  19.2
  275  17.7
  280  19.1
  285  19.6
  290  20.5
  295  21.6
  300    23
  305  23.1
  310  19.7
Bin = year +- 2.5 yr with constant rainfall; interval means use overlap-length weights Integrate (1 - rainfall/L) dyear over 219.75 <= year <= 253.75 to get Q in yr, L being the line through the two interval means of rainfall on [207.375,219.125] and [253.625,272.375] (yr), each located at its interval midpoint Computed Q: 8.45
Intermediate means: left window 19.4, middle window 14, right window 17.8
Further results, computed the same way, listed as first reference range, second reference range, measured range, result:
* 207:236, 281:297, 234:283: 8.4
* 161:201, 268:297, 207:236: 3.0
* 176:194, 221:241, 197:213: -2.5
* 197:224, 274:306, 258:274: 1.8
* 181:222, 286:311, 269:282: 1.5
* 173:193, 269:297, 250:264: 1.7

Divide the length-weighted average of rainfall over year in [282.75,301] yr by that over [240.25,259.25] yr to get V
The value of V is 1.4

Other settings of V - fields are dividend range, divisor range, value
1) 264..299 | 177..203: 1.03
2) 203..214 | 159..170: 1.02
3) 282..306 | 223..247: 1.68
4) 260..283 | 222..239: 1.31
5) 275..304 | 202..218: 1.08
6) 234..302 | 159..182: 0.91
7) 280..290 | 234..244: 2.03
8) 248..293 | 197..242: 1.12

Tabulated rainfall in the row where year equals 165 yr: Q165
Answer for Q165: 19.3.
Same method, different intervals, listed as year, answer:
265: 17.5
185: 18.4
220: 18.8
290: 20.5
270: 19.2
